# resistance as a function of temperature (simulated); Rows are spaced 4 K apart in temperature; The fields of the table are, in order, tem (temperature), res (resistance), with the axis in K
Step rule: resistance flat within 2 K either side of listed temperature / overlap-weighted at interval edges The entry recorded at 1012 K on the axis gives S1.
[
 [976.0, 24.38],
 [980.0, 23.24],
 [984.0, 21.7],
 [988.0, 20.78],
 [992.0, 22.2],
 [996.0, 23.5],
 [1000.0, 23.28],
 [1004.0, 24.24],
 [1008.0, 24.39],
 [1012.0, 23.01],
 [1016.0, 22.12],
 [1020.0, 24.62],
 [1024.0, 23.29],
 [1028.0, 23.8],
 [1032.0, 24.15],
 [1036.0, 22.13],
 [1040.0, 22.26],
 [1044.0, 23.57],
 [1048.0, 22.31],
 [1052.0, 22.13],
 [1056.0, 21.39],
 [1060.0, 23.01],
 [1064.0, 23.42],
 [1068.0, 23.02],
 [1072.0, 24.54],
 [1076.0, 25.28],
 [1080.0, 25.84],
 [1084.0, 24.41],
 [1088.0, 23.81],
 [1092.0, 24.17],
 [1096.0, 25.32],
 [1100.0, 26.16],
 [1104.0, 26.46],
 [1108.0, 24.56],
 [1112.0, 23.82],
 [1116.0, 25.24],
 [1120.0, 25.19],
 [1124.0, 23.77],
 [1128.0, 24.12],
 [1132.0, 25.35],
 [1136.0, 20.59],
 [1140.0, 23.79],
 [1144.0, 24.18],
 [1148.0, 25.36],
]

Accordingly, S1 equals 23.01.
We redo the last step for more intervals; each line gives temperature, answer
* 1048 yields 22.31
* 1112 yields 23.82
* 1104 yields 26.46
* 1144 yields 24.18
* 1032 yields 24.15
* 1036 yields 22.13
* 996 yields 23.5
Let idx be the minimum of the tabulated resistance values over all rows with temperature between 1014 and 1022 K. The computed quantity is 22.12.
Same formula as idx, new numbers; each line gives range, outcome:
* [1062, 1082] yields 23.02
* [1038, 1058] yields 21.39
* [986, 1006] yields 20.78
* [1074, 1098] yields 23.81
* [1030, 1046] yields 22.13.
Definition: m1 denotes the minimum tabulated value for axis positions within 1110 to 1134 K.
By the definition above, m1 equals 23.77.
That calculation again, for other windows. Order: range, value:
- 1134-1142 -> 20.59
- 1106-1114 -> 23.82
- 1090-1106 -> 24.17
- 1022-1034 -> 23.29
